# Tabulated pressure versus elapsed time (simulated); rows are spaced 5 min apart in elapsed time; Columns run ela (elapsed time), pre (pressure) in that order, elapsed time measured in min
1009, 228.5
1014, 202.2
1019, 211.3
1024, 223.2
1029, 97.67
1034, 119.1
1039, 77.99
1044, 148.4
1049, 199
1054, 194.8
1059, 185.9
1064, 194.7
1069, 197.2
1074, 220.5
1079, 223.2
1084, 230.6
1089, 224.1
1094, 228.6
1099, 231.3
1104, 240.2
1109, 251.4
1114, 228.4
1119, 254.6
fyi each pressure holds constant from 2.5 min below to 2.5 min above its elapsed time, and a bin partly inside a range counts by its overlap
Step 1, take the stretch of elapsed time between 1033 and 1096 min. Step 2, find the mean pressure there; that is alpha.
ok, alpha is 189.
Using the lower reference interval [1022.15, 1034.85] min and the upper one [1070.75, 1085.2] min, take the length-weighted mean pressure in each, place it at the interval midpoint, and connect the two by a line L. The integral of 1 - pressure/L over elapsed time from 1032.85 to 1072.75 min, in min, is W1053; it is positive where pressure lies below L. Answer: 3.9 min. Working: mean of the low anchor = 146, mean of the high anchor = 223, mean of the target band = 168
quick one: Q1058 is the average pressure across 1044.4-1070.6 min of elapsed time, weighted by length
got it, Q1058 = 191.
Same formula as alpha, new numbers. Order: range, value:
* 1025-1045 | 116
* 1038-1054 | 156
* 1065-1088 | 217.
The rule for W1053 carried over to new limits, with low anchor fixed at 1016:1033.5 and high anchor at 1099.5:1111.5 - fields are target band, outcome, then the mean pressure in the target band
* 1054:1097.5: 0.92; 212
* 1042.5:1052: 0.70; 177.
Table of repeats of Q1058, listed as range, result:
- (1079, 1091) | 227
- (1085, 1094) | 226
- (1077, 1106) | 230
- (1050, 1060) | 192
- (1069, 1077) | 213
